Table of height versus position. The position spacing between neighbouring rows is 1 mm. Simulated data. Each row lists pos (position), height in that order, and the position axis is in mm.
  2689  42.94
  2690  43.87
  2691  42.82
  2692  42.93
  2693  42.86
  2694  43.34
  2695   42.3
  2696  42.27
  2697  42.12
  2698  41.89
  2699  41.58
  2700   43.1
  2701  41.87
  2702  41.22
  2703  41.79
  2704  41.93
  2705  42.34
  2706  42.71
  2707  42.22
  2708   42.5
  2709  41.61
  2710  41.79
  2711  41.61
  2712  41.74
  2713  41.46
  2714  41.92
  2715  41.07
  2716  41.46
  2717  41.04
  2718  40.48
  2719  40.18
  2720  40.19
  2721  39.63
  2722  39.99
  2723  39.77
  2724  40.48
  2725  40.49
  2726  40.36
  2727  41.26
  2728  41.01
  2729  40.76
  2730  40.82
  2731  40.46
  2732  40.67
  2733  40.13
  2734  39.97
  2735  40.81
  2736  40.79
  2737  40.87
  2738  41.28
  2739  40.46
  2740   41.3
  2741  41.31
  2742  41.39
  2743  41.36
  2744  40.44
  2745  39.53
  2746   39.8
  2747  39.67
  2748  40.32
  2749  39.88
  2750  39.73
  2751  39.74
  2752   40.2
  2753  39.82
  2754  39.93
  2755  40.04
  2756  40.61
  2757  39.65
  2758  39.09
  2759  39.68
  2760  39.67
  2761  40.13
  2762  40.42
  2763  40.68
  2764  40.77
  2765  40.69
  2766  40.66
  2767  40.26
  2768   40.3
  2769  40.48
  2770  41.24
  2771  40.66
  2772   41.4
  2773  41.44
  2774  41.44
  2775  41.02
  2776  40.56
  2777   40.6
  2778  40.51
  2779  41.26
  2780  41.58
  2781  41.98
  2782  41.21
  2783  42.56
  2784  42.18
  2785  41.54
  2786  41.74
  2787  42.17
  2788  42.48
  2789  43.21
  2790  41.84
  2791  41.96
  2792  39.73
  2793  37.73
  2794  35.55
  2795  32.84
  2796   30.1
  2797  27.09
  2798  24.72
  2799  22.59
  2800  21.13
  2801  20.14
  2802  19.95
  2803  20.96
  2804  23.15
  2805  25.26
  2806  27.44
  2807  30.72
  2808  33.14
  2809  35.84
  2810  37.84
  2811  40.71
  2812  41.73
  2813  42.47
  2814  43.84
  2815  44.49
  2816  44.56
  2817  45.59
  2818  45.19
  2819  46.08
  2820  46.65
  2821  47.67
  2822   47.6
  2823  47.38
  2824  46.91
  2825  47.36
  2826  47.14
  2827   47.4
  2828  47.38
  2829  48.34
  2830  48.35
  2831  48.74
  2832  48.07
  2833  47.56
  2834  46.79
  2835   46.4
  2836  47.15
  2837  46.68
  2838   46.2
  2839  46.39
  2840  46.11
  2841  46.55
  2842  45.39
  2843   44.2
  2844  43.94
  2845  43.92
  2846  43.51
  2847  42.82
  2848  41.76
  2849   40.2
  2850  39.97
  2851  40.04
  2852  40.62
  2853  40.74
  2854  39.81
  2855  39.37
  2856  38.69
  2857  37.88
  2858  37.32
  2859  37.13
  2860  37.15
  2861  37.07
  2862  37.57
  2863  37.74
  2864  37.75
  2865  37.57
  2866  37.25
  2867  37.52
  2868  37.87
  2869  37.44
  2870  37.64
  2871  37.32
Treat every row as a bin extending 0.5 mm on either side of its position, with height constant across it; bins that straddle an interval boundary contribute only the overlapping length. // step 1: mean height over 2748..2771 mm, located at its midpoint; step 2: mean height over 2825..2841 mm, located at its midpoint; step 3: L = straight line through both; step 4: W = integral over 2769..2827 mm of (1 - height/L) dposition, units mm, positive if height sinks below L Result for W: 7.1 mm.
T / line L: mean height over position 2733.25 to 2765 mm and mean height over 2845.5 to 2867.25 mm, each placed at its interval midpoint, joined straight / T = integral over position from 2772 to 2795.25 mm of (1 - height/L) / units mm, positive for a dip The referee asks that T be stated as -0.54 mm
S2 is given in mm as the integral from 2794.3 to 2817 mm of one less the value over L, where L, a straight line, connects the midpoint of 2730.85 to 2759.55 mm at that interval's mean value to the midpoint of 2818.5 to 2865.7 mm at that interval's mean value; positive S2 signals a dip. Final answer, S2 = 5.69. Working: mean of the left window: 40.3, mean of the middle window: 31.7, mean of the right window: 43.5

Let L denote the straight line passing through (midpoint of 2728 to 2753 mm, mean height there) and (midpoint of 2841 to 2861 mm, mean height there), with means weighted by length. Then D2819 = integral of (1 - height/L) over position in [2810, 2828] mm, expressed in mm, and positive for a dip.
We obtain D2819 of -2.02 mm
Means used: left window 40.5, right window 40.8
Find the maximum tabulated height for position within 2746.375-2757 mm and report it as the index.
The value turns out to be 40.61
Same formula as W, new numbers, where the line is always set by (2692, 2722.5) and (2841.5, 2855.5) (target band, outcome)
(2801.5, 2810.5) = 2.9 mm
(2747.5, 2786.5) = 1.0 mm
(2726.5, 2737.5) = 0.3 mm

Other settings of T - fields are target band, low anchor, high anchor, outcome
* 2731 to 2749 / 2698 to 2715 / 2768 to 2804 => -0.4 mm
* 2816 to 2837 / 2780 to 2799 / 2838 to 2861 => -3.6 mm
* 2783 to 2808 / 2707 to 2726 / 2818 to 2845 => 6.9 mm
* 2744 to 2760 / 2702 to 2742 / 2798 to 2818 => -0.7 mm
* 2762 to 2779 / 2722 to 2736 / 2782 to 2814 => -1.9 mm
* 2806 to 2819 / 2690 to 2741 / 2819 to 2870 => 0.7 mm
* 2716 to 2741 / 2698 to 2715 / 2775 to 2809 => -0.3 mm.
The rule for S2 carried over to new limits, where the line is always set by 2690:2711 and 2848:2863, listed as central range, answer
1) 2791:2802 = 3.0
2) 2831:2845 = -2.5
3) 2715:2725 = 0.3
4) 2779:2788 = -0.3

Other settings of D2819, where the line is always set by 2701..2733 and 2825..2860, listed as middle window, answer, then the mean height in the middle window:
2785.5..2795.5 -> 0.7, 39.9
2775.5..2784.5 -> 0.2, 41.4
